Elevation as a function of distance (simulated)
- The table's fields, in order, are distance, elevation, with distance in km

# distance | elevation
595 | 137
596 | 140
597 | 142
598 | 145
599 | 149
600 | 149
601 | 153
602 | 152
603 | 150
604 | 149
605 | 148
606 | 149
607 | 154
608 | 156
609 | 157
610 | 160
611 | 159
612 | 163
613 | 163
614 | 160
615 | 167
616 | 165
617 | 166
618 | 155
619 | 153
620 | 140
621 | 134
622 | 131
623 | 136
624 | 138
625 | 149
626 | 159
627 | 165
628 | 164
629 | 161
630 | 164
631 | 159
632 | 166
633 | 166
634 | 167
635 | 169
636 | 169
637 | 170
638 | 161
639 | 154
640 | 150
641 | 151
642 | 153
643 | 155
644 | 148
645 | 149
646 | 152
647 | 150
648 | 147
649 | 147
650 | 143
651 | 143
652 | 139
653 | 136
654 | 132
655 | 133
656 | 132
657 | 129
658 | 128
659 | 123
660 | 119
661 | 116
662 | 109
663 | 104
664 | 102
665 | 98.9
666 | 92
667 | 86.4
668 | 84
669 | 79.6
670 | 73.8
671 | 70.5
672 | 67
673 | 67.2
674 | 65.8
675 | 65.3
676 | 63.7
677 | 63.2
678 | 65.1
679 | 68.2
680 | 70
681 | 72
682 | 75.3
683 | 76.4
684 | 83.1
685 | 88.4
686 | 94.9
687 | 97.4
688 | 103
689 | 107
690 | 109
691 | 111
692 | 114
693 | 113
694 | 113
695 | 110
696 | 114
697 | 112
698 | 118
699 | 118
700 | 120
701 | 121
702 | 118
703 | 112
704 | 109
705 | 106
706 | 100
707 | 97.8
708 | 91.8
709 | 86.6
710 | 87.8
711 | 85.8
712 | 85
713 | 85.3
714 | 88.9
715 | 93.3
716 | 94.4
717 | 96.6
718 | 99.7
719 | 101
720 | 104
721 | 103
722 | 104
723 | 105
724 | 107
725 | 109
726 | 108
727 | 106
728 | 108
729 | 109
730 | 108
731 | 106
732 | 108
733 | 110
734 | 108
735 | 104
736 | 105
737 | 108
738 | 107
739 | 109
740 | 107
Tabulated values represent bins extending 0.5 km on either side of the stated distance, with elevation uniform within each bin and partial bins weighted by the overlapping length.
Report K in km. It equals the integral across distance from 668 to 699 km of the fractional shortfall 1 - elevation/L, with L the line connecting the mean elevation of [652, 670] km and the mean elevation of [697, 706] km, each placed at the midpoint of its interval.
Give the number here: 6.9 km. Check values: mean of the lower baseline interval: 112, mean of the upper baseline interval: 114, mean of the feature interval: 88.1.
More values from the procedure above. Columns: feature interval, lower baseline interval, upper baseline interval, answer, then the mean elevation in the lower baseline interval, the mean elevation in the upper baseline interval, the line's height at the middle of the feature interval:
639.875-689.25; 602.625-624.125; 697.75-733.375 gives 8.45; 153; 103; 128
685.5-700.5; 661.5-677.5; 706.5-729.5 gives -3.54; 80.8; 98.1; 89.2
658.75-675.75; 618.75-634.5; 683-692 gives 4.18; 153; 98.8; 117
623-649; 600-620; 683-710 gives -2.94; 156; 106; 141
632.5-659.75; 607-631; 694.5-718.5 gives -1.73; 155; 102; 139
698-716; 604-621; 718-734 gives 2.22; 156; 106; 115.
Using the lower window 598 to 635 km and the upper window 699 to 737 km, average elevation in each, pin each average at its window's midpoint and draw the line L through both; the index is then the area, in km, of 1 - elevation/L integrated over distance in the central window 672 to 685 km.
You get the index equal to 5.6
